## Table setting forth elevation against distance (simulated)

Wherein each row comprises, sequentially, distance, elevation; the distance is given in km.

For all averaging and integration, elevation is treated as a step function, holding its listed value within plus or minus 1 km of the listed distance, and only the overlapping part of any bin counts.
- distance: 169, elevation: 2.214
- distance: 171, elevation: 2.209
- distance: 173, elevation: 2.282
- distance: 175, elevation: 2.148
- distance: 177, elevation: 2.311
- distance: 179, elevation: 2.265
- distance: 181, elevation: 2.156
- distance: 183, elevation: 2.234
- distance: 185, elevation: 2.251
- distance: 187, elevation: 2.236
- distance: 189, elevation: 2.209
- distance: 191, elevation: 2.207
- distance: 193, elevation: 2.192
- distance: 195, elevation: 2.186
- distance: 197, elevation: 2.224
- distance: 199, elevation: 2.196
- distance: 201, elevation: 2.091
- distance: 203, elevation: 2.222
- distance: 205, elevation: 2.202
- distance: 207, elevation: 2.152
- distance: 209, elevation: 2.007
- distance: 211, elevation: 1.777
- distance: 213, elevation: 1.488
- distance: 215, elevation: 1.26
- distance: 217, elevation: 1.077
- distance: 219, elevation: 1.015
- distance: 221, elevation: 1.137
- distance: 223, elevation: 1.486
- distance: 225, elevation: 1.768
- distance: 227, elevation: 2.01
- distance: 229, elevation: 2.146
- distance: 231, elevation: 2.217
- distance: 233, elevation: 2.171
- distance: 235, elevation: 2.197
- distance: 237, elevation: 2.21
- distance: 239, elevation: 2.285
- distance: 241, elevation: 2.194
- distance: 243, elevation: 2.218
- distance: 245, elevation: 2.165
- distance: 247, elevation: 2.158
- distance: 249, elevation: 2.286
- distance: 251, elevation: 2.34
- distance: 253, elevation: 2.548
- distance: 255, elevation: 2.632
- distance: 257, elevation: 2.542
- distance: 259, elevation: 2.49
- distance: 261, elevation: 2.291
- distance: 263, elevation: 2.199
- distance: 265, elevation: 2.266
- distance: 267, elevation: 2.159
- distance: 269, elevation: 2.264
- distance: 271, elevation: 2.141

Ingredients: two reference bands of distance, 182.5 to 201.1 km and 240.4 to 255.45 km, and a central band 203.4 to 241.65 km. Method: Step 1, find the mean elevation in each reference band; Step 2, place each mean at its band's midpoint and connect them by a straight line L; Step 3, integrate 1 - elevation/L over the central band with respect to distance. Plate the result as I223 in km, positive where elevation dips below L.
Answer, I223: 7.27 km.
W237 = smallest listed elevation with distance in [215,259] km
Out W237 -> 1.015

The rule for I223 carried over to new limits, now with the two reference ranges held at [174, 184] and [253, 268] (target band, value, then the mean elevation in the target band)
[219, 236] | 3.51 km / 1.84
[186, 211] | 1.10 km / 2.16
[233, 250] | 0.96 km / 2.21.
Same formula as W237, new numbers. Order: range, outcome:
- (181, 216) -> 1.26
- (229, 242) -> 2.146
